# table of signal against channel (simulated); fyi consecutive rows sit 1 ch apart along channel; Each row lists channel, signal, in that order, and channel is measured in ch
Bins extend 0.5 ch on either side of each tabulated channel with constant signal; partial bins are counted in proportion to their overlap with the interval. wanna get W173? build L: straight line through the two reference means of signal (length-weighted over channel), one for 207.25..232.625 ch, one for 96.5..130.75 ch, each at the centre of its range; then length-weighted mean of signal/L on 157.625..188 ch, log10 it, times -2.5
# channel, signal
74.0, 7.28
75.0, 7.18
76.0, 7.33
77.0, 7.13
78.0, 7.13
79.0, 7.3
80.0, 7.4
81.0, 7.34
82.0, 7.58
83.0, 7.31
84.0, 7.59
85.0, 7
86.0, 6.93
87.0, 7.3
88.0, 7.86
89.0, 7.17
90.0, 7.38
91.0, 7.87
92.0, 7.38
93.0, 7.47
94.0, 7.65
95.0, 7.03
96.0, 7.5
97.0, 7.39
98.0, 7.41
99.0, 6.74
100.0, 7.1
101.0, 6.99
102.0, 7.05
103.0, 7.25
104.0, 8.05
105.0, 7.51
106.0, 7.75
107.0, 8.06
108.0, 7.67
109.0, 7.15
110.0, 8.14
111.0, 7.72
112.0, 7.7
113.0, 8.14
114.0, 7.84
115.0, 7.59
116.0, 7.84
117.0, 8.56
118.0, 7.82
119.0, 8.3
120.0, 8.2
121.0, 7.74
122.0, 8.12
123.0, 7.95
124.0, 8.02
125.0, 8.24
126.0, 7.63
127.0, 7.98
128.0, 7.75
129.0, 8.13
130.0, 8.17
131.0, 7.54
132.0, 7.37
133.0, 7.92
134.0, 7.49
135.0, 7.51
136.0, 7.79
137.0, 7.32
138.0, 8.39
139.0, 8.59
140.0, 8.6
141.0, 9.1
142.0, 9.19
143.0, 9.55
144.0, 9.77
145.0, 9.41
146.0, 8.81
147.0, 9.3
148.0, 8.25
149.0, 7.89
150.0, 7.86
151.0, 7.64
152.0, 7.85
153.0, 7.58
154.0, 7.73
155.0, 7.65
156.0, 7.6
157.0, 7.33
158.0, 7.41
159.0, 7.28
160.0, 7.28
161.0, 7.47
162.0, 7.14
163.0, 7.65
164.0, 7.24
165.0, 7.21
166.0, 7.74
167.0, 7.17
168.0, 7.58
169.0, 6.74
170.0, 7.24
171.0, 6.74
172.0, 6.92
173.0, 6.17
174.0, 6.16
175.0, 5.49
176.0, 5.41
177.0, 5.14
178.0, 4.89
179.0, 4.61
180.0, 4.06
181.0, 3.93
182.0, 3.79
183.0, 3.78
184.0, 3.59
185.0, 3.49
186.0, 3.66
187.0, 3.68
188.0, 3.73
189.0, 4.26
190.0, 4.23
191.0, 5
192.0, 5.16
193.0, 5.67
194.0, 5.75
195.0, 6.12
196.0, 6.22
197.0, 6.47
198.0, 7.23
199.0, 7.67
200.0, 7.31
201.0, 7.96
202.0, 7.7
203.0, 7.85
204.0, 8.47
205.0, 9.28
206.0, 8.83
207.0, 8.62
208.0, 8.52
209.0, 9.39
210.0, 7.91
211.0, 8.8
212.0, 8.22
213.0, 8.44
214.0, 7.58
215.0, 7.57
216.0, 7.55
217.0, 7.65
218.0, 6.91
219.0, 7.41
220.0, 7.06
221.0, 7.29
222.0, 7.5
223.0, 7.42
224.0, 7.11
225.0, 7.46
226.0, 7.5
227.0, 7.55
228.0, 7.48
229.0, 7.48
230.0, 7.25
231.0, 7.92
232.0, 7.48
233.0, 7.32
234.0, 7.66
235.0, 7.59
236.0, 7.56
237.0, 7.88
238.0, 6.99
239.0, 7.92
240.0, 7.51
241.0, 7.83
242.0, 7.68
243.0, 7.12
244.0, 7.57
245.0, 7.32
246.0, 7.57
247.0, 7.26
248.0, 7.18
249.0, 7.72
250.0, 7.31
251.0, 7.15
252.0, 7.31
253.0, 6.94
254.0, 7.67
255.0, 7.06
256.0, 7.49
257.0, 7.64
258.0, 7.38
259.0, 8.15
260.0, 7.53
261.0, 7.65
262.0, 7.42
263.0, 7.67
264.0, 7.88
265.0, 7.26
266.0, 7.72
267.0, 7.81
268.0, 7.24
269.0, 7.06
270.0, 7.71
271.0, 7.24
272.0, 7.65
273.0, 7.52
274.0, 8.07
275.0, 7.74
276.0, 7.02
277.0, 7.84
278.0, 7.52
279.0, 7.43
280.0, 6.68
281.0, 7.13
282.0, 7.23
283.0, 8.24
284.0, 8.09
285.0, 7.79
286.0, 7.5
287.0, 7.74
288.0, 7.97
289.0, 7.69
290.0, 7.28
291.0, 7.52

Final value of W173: 0.30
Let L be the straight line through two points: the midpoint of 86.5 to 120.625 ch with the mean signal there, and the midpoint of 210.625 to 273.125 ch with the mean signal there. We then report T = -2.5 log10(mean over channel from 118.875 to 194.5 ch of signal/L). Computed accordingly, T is 0.10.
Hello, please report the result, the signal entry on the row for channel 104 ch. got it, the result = 8.05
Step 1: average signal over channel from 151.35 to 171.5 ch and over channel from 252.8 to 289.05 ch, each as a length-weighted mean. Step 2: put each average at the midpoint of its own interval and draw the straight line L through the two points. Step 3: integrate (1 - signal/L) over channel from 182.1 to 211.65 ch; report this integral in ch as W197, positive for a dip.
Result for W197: 4.1 ch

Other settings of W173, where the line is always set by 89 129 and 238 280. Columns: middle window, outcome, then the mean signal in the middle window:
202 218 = -0.10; 8.25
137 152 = -0.14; 8.66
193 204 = 0.08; 7.03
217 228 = 0.03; 7.34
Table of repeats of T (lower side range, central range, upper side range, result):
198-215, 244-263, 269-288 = 0.05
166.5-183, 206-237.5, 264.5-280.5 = -0.18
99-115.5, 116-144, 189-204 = -0.12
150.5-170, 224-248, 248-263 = -0.01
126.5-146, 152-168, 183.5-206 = -0.01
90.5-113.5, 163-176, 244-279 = 0.10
